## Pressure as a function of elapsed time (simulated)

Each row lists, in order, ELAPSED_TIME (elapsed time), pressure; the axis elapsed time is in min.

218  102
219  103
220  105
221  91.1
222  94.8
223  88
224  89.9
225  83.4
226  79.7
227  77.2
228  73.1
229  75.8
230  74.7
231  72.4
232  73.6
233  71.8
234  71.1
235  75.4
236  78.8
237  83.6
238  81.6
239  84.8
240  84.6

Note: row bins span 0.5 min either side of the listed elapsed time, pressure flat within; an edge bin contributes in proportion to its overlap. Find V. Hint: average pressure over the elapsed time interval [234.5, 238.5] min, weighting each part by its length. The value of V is 79.8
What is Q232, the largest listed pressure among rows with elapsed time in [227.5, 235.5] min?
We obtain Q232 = 75.8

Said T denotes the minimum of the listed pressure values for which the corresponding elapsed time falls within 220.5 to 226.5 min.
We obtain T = 79.7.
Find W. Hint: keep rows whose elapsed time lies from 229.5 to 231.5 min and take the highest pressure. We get 74.7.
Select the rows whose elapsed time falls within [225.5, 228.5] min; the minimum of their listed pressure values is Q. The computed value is 73.1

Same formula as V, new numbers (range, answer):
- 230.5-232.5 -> 73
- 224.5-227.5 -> 80.1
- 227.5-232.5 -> 73.9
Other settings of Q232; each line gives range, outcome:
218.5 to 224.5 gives 105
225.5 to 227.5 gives 79.7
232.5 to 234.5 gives 71.8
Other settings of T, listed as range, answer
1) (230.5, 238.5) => 71.1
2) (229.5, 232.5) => 72.4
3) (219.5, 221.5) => 91.1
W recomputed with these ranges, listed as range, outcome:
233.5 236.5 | 78.8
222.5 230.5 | 89.9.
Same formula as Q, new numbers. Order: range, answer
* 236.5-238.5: 81.6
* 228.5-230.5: 74.7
